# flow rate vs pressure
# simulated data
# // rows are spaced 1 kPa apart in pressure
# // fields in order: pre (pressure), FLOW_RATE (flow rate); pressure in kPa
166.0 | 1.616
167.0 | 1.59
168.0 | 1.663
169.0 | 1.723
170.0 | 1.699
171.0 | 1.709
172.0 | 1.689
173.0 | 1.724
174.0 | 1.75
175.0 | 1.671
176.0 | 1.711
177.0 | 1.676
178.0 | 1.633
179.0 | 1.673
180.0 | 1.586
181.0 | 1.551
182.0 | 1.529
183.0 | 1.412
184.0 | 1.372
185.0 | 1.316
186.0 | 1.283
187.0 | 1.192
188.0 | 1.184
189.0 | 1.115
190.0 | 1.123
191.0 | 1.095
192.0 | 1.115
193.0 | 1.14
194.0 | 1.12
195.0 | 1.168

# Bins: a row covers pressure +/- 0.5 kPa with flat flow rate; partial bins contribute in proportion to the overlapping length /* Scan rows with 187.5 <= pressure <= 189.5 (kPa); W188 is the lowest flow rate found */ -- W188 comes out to 1.115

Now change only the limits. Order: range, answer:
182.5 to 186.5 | 1.283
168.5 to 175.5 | 1.671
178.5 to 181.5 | 1.551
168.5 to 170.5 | 1.699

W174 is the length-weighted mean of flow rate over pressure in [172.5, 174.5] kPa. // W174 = 1.74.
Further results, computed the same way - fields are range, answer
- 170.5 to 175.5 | 1.71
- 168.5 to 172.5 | 1.71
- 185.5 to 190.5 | 1.18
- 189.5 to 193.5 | 1.12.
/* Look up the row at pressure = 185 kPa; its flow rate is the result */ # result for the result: 1.316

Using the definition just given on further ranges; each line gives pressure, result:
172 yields 1.689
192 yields 1.115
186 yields 1.283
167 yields 1.59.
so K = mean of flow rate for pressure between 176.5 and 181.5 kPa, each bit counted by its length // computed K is 1.62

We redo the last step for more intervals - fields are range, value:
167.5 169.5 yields 1.69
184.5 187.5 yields 1.26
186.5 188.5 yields 1.19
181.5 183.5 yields 1.47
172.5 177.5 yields 1.71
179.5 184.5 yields 1.49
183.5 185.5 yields 1.34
